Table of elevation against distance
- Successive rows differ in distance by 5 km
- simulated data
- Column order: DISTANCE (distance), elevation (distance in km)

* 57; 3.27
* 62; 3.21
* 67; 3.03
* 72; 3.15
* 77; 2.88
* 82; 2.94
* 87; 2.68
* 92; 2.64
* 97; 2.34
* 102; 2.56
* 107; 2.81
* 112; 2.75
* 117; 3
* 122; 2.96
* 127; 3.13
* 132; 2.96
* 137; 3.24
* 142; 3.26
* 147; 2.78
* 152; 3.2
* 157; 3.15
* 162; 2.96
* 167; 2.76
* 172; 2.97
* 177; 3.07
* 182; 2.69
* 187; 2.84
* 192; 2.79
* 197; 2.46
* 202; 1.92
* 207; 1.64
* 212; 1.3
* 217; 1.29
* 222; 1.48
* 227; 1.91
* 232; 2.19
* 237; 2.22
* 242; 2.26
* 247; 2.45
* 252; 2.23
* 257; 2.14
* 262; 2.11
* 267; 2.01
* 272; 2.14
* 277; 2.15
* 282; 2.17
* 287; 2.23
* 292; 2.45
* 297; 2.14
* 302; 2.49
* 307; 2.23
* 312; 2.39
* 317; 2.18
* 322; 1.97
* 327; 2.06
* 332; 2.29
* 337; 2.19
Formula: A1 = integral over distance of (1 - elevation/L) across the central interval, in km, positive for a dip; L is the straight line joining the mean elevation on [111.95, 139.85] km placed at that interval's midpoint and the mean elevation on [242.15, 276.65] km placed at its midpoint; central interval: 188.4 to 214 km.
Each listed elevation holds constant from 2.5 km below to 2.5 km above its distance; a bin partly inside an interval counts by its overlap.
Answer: 4.9 km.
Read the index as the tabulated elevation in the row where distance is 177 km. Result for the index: 3.07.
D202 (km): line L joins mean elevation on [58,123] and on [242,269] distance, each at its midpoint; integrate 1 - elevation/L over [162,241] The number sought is 5.40 km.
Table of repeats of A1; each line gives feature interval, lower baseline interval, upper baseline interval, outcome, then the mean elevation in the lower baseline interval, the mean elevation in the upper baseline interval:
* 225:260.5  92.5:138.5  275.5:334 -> 3.33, 2.84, 2.23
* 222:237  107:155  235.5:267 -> 2.39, 3.02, 2.22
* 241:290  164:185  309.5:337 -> 5.18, 2.87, 2.18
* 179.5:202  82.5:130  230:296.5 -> -1.26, 2.77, 2.21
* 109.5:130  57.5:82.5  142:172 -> 0.45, 3.07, 2.99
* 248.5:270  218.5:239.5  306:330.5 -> -1.46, 1.92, 2.17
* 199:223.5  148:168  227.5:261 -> 9.54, 3.02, 2.22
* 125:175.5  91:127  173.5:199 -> -4.93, 2.75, 2.78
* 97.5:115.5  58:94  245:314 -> 1.02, 2.95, 2.24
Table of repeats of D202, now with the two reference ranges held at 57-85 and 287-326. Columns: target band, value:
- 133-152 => -1.9 km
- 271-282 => 1.0 km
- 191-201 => 0.5 km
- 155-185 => -2.3 km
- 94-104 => 1.7 km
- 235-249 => 0.9 km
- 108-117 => 0.3 km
